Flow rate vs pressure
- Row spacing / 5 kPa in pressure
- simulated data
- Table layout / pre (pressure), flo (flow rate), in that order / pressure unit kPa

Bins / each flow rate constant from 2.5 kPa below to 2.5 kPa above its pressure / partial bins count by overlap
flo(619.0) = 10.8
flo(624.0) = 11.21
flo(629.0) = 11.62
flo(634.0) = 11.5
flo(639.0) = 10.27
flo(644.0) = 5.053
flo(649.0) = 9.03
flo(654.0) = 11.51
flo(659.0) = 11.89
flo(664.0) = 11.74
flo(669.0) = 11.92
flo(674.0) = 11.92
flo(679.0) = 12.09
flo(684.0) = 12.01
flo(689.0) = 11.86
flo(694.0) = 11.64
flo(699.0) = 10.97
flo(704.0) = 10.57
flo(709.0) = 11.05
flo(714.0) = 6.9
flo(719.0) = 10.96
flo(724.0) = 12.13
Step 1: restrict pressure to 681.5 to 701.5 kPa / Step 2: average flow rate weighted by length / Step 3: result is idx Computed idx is 11.6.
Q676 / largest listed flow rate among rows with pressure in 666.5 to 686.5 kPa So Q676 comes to 12.09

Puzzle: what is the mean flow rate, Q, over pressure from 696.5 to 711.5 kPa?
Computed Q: 10.9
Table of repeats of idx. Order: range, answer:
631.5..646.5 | 8.94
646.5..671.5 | 11.2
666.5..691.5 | 12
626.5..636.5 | 11.6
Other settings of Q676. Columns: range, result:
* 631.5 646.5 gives 11.5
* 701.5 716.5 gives 11.05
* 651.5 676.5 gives 11.92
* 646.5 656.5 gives 11.51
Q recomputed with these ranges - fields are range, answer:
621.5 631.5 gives 11.4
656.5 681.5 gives 11.9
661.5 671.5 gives 11.8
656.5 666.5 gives 11.8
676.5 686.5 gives 12.1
